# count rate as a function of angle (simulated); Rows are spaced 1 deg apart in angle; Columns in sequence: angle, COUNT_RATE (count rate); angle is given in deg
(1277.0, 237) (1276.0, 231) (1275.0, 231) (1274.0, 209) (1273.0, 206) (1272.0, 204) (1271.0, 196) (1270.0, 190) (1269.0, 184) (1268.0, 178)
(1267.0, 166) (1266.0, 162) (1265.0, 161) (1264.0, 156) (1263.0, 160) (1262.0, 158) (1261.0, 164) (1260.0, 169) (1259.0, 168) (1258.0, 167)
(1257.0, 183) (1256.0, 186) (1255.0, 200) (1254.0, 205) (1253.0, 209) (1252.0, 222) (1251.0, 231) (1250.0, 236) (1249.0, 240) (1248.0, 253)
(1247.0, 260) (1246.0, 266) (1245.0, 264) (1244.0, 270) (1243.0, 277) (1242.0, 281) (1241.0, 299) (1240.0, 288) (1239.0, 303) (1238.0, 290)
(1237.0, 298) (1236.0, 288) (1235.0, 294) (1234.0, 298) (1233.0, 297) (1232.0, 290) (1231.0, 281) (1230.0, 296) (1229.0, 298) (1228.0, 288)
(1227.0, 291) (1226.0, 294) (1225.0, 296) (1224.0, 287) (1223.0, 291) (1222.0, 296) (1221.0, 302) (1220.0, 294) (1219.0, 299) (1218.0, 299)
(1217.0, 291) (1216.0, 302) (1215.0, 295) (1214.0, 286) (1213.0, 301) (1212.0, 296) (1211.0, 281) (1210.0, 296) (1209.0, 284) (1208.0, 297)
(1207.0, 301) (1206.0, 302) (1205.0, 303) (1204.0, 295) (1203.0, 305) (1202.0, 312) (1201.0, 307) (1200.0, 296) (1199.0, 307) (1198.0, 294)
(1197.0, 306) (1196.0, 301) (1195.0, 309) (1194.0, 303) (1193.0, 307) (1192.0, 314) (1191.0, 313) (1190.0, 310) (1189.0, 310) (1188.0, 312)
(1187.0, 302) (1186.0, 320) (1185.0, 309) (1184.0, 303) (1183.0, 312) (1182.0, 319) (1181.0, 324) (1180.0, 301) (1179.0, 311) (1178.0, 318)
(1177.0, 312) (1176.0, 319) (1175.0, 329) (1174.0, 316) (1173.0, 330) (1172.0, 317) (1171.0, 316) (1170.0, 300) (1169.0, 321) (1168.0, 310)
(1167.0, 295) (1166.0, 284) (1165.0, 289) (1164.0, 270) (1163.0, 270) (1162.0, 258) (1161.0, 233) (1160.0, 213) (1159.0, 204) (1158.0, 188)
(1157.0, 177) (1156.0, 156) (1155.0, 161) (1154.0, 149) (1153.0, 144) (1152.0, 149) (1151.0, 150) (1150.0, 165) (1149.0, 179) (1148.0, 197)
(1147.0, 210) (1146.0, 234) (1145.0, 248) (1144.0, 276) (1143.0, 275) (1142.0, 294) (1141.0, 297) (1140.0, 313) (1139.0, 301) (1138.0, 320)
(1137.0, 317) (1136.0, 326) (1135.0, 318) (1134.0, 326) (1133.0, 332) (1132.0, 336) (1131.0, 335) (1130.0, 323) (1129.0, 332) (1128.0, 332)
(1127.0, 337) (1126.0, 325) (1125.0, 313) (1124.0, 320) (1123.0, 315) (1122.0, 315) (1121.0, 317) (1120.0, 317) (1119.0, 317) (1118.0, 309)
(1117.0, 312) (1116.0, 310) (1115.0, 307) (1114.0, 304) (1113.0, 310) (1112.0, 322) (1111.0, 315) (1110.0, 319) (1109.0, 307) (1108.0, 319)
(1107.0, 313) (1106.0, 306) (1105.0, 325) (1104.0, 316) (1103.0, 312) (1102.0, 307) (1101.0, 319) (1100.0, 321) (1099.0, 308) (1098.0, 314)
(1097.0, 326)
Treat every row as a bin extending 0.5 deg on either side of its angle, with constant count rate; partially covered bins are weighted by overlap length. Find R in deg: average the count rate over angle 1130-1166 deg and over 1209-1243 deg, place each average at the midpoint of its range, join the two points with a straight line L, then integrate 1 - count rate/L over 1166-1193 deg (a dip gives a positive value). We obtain -4.7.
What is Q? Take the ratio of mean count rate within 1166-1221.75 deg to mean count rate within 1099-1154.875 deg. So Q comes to 1.1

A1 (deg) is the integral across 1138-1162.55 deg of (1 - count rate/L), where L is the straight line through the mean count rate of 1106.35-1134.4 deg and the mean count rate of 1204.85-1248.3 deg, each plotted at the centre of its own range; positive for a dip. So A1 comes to 7.38 deg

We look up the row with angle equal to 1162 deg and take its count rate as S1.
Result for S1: 258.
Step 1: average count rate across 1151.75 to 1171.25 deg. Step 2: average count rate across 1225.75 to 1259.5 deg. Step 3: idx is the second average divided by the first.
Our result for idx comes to 1.1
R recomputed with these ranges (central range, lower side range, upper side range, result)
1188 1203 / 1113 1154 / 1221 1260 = -1.9 deg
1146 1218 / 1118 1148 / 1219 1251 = 4.3 deg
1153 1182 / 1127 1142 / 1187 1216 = 3.9 deg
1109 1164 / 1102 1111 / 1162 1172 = 5.8 deg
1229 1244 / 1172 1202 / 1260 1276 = -3.8 deg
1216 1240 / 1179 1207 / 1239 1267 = -3.8 deg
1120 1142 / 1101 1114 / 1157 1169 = -2.4 deg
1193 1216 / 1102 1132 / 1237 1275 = -4.1 deg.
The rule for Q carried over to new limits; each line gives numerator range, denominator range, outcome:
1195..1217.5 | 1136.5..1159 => 1.34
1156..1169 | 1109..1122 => 0.79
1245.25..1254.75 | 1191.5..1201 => 0.77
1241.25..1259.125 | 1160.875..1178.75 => 0.77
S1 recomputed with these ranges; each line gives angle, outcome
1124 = 320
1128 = 332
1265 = 161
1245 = 264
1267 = 166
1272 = 204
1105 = 325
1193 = 307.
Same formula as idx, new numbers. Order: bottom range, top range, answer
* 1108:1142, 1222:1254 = 0.87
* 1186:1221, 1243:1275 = 0.67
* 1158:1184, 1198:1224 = 1.01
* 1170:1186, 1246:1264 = 0.64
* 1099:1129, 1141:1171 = 0.73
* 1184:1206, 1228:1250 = 0.92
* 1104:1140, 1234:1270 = 0.70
